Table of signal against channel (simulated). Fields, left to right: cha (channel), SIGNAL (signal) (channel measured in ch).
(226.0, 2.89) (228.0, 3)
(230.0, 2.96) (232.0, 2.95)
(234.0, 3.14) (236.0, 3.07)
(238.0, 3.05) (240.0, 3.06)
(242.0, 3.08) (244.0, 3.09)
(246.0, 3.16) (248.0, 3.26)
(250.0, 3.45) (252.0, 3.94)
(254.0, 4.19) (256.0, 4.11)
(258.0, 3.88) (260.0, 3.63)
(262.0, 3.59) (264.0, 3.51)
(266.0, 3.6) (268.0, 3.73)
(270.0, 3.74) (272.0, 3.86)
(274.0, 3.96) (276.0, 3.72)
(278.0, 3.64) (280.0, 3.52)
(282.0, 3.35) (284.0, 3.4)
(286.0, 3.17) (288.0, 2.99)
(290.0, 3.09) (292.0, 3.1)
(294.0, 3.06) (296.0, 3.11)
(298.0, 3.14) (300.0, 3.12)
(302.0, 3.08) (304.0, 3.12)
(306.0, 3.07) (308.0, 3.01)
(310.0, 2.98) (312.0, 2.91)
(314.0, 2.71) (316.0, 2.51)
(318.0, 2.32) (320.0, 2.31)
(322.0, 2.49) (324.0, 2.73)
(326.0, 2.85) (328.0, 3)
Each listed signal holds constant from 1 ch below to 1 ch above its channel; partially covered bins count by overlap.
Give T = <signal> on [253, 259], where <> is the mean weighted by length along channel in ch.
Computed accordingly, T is 4.06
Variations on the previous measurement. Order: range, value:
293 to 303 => 3.1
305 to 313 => 2.99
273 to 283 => 3.64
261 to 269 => 3.61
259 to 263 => 3.61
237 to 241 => 3.05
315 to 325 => 2.47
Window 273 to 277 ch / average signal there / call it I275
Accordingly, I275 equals 3.84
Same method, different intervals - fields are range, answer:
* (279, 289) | 3.29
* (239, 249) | 3.13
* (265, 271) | 3.69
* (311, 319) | 2.61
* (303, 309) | 3.07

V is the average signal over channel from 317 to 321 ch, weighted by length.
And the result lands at 2.31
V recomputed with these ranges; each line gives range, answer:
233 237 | 3.1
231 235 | 3.04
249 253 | 3.7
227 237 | 3.02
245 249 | 3.21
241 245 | 3.08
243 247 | 3.12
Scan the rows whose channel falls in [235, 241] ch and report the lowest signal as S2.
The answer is 3.05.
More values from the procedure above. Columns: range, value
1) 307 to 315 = 2.71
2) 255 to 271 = 3.51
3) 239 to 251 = 3.06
